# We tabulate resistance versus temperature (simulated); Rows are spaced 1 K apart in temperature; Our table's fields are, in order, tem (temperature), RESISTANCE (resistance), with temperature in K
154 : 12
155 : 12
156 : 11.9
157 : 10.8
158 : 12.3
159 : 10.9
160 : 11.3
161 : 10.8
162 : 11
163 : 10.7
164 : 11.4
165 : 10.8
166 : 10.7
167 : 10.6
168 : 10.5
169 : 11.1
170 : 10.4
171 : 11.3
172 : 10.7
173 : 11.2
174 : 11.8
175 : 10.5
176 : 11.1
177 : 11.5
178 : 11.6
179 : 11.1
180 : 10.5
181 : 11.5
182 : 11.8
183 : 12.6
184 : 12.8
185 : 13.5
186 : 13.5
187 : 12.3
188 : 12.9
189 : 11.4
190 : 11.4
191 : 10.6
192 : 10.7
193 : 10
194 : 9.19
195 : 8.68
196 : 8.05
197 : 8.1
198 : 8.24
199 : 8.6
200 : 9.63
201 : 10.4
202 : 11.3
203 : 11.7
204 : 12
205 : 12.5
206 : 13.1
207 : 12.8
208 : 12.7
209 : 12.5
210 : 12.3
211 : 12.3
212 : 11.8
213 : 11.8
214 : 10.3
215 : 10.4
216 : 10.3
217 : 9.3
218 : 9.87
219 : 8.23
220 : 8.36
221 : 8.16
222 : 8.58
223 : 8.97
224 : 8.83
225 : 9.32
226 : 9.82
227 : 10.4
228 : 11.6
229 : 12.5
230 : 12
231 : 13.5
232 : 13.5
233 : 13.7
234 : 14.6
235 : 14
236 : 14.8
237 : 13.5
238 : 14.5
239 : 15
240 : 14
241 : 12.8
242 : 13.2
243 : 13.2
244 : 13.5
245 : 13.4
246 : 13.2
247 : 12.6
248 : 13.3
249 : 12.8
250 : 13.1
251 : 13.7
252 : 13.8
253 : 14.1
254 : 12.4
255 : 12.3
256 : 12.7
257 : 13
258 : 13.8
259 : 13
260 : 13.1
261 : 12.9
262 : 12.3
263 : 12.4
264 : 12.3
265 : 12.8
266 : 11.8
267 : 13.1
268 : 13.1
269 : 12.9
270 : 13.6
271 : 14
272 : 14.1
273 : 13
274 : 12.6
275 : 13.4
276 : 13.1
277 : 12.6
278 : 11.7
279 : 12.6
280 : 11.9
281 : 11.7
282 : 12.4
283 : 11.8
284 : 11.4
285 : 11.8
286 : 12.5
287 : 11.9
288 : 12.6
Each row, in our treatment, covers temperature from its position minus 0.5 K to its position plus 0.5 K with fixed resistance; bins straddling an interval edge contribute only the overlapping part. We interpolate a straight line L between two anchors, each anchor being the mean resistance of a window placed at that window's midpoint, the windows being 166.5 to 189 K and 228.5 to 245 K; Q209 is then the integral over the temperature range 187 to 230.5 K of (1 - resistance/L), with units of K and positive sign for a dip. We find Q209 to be 7.3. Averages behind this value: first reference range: 11.6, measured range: 10.5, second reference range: 13.6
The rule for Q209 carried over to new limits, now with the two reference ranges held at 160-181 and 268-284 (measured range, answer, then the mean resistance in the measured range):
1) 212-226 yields 2.7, 9.52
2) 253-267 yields -0.3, 12.7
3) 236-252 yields -1.7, 13.5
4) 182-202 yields 1.1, 10.7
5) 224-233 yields 0.3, 11.5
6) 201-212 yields -0.6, 12.2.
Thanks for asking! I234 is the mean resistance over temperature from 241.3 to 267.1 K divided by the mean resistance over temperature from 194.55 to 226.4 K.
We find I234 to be 1.26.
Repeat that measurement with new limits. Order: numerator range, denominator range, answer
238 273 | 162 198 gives 1.20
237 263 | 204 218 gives 1.14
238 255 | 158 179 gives 1.21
